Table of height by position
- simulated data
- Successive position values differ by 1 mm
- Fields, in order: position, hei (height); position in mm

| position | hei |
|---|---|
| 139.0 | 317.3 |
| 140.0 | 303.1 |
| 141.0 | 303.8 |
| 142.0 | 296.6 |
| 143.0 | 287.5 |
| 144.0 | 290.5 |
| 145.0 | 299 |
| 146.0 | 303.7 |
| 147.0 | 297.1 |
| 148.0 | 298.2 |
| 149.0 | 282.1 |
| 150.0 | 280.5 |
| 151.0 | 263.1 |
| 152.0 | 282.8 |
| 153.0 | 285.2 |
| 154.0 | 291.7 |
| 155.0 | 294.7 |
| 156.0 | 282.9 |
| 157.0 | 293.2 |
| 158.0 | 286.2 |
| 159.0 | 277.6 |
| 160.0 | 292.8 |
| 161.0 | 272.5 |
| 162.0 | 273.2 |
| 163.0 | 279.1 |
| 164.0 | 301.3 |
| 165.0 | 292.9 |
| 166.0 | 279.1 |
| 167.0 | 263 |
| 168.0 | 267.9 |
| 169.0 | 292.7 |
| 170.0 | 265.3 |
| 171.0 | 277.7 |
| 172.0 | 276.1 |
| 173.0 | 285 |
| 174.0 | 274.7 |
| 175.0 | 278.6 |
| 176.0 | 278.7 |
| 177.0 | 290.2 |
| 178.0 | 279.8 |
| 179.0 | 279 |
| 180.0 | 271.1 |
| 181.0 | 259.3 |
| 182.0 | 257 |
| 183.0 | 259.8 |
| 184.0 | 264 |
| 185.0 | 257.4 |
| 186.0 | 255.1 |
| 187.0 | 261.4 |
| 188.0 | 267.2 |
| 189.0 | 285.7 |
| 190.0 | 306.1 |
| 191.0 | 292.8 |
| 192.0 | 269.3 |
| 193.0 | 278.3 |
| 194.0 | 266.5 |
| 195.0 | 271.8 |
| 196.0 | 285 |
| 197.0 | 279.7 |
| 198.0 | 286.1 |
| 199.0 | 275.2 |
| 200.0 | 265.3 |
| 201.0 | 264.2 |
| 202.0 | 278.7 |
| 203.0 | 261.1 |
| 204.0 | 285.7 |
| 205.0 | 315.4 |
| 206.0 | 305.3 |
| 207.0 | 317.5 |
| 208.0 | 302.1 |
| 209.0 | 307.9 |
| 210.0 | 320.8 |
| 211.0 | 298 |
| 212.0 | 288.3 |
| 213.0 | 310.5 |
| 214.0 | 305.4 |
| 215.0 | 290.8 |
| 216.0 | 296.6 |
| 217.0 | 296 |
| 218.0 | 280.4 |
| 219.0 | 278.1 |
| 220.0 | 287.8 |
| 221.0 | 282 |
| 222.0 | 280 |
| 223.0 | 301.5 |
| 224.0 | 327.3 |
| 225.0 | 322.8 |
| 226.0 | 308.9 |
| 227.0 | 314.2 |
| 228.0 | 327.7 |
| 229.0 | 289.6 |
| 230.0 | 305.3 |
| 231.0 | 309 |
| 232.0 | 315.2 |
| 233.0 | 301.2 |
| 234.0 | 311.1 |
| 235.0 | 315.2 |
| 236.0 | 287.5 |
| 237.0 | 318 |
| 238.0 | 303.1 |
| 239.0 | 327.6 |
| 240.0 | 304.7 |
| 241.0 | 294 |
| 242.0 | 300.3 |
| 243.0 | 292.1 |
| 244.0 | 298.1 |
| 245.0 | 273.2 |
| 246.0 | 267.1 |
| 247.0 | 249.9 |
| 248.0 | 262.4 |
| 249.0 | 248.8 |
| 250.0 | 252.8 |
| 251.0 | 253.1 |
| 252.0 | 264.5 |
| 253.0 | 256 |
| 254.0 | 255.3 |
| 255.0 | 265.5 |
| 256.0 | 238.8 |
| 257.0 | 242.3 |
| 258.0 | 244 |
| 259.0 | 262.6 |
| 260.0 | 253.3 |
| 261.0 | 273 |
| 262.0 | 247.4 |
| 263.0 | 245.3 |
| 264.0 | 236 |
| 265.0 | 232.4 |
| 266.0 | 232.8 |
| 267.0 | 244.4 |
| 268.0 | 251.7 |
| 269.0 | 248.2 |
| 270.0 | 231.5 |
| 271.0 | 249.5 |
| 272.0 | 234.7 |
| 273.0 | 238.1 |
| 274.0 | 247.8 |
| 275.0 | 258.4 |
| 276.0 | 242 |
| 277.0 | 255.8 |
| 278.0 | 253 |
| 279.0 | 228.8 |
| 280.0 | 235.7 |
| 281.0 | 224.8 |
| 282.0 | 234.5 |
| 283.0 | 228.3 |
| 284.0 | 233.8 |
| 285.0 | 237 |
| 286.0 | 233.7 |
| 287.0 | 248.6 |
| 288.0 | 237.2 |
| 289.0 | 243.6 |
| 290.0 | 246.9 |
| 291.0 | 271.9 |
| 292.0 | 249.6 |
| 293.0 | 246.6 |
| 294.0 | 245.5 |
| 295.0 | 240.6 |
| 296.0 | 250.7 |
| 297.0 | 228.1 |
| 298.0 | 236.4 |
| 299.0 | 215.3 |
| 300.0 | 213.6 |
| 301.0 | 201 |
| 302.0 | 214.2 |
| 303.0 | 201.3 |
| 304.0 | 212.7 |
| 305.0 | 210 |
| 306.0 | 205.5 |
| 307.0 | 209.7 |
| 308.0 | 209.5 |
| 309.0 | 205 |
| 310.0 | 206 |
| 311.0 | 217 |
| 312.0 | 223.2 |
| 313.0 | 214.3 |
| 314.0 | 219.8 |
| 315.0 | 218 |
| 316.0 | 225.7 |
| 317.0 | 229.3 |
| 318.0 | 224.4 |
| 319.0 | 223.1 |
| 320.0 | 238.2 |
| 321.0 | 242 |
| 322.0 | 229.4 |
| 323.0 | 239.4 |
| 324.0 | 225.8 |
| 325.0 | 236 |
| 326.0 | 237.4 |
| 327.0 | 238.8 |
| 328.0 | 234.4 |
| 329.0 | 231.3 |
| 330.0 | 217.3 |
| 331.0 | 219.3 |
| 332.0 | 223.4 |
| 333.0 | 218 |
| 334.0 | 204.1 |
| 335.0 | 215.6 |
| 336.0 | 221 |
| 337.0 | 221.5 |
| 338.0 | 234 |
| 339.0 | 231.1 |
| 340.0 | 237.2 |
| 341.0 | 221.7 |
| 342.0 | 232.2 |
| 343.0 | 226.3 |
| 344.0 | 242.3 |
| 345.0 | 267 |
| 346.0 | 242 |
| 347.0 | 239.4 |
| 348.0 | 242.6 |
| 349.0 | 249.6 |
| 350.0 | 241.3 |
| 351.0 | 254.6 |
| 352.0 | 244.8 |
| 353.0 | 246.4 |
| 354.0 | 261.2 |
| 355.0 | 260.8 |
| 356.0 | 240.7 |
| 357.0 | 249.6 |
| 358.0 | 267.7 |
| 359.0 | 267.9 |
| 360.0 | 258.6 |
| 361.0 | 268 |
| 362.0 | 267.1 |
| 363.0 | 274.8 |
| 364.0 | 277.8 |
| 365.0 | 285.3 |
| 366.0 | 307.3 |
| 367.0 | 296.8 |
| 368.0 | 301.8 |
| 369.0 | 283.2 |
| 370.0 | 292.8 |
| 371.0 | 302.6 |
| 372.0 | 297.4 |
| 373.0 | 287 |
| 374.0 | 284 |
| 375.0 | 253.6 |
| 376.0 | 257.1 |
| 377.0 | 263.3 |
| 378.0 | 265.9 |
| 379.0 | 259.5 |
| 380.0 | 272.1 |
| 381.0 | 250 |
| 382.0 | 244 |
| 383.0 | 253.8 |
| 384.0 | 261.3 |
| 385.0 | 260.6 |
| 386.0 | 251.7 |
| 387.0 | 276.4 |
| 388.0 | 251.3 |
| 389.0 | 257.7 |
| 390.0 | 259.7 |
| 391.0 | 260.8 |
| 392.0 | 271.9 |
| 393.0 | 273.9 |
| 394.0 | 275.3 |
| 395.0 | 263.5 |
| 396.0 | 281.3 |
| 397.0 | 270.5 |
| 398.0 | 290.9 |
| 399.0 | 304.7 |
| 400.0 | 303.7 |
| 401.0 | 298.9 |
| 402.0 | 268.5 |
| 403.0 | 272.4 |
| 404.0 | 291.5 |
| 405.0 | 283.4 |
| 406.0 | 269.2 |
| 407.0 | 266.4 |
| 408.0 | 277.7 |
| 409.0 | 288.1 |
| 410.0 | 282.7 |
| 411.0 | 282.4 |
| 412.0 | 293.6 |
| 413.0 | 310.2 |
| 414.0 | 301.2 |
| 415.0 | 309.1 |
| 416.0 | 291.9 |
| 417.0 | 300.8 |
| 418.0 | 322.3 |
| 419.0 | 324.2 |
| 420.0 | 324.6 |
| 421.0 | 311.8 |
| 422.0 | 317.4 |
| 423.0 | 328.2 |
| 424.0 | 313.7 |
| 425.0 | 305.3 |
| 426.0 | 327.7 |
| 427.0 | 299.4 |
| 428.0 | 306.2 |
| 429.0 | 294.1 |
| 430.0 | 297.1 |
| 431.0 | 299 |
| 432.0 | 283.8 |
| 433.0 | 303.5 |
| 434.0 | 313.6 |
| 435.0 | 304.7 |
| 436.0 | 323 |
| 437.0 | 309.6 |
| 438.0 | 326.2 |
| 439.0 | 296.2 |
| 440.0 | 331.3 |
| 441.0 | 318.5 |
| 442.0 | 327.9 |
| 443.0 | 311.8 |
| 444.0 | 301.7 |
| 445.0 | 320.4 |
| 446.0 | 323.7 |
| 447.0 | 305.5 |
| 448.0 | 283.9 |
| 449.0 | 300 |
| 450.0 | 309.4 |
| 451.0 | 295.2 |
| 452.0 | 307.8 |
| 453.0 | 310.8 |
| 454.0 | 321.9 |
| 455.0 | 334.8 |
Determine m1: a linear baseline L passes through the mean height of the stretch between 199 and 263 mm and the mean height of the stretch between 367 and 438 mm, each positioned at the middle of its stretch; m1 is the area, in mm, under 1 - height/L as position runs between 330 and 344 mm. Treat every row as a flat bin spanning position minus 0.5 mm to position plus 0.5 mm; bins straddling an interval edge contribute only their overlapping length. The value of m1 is 3.1 mm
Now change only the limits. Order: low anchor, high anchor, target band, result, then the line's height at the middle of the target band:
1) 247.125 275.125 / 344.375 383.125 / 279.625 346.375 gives 7.6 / 258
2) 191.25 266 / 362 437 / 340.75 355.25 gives 2.1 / 286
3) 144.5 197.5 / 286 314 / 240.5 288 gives -2.0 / 241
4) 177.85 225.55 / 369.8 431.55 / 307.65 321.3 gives 3.1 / 285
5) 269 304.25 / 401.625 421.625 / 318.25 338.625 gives 2.2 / 256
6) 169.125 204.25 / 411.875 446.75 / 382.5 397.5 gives 2.0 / 305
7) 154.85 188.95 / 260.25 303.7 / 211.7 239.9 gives -5.0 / 258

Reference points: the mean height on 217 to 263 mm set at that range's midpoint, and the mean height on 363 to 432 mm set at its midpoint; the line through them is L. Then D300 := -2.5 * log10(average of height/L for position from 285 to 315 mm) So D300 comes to 0.25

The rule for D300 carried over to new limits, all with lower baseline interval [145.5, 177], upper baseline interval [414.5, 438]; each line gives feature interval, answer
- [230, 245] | -0.050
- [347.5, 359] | 0.199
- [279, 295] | 0.223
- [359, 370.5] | 0.078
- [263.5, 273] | 0.219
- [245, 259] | 0.148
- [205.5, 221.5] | -0.036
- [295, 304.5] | 0.323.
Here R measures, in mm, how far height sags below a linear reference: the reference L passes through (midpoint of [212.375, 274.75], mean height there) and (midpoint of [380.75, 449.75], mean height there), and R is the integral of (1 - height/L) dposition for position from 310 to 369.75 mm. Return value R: 9.1 mm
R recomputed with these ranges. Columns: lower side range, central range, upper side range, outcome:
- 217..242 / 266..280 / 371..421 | 2.5 mm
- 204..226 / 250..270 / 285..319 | 1.0 mm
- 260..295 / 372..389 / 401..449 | 1.3 mm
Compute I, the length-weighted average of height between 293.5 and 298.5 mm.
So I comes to 240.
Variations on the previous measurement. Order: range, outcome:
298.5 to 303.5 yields 209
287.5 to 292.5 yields 250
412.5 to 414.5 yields 306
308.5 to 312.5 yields 213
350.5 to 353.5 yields 249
